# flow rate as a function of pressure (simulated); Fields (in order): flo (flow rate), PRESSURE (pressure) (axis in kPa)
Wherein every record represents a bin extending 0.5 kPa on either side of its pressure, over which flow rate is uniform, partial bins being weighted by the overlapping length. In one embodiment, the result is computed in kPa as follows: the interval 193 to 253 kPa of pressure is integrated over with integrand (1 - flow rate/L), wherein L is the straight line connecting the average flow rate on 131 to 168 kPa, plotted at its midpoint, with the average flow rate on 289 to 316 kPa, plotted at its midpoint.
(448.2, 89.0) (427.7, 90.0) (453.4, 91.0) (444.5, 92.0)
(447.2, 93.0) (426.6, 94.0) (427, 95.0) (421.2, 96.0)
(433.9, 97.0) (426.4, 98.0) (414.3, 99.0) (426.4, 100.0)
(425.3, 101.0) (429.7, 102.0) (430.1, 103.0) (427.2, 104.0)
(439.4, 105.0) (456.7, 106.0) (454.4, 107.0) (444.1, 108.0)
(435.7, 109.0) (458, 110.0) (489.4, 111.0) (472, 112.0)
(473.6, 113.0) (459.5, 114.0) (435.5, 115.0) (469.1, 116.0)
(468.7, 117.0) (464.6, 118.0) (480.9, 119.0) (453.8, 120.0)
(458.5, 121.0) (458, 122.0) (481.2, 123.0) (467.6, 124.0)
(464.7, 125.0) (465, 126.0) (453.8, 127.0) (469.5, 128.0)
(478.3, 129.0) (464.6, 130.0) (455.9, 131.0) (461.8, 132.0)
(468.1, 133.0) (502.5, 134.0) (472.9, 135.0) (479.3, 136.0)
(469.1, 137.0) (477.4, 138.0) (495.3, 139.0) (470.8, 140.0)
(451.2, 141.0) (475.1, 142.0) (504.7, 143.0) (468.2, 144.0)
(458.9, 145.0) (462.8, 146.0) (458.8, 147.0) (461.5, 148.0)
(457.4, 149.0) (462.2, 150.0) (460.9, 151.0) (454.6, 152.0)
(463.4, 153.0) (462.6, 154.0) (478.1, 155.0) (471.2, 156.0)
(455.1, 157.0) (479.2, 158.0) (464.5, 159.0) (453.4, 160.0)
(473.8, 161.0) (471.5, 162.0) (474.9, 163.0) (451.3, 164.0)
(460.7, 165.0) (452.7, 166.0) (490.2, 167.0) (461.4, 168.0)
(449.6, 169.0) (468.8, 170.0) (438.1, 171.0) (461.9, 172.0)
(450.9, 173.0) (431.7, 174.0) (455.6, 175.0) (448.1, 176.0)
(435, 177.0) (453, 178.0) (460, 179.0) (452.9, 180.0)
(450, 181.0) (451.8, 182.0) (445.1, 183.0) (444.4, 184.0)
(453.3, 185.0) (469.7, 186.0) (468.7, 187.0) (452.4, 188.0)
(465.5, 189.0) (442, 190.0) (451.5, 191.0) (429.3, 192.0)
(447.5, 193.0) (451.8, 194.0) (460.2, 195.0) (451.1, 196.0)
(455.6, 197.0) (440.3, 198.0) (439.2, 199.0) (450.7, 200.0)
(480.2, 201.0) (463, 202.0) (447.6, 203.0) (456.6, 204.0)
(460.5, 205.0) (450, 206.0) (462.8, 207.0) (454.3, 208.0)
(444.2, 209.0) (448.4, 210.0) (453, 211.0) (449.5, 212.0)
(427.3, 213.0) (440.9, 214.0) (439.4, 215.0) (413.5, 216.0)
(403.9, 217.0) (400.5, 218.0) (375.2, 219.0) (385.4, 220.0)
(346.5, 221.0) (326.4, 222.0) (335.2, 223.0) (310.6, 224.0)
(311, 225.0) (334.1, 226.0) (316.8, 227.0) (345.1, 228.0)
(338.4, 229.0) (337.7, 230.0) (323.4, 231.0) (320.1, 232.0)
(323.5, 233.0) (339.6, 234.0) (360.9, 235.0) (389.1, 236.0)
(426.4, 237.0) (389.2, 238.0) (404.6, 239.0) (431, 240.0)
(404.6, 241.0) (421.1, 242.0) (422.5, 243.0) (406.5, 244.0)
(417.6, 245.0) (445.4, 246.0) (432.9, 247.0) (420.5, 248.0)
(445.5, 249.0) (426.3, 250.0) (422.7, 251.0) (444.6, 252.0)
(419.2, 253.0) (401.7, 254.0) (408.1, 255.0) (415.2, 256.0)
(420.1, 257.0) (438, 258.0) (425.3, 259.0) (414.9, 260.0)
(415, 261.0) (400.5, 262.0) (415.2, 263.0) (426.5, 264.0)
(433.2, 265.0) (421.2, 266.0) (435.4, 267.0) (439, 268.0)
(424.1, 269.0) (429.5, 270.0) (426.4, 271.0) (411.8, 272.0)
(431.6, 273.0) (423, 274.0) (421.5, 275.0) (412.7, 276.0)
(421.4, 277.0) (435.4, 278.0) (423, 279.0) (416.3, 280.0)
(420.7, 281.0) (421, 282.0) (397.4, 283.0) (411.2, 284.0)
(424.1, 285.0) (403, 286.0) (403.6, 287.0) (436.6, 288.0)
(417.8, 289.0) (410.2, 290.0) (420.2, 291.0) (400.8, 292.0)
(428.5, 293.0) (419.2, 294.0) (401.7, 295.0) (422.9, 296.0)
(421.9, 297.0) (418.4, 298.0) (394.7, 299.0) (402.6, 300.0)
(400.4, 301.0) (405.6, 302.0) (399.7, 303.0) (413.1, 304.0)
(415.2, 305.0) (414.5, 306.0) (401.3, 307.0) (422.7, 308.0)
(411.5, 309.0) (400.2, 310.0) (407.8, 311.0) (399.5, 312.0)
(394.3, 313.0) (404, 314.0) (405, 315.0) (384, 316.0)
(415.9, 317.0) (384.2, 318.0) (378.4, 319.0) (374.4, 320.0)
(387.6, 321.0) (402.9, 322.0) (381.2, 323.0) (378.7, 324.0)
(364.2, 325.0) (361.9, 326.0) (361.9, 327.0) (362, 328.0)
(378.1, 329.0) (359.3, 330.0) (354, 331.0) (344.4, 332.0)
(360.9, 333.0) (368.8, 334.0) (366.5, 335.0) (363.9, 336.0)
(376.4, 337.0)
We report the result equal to 4.41 kPa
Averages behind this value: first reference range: 469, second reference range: 409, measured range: 408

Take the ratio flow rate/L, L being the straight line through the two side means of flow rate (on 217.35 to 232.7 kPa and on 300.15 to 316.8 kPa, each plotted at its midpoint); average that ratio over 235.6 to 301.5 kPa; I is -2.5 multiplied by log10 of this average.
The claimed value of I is -0.12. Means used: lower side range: 341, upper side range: 405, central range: 419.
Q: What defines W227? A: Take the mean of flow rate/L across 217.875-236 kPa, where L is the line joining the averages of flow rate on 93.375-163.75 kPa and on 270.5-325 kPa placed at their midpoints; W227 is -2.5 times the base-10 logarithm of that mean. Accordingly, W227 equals 0.25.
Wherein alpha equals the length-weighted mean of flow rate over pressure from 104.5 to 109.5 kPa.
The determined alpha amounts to 446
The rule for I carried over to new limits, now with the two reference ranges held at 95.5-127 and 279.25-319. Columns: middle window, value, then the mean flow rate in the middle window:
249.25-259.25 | -0.009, 423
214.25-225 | 0.149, 372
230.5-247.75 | 0.081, 392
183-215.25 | -0.049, 452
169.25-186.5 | -0.036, 451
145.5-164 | -0.055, 464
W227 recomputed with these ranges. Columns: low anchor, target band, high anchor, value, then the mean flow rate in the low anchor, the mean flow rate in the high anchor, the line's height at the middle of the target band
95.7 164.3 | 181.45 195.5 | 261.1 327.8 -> -0.025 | 461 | 409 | 442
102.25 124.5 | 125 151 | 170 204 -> -0.032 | 458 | 452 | 456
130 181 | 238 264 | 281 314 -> 0.020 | 464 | 411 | 428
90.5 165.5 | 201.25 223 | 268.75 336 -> 0.017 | 459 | 401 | 431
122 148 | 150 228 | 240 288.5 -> 0.028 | 471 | 422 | 450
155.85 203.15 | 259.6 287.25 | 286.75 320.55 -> -0.004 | 456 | 407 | 419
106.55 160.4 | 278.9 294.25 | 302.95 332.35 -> -0.037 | 466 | 389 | 402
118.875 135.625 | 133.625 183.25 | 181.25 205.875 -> -0.005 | 468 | 453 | 461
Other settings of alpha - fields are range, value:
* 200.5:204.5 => 462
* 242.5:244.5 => 414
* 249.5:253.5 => 428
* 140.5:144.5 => 475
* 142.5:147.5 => 471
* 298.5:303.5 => 401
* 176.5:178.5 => 444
